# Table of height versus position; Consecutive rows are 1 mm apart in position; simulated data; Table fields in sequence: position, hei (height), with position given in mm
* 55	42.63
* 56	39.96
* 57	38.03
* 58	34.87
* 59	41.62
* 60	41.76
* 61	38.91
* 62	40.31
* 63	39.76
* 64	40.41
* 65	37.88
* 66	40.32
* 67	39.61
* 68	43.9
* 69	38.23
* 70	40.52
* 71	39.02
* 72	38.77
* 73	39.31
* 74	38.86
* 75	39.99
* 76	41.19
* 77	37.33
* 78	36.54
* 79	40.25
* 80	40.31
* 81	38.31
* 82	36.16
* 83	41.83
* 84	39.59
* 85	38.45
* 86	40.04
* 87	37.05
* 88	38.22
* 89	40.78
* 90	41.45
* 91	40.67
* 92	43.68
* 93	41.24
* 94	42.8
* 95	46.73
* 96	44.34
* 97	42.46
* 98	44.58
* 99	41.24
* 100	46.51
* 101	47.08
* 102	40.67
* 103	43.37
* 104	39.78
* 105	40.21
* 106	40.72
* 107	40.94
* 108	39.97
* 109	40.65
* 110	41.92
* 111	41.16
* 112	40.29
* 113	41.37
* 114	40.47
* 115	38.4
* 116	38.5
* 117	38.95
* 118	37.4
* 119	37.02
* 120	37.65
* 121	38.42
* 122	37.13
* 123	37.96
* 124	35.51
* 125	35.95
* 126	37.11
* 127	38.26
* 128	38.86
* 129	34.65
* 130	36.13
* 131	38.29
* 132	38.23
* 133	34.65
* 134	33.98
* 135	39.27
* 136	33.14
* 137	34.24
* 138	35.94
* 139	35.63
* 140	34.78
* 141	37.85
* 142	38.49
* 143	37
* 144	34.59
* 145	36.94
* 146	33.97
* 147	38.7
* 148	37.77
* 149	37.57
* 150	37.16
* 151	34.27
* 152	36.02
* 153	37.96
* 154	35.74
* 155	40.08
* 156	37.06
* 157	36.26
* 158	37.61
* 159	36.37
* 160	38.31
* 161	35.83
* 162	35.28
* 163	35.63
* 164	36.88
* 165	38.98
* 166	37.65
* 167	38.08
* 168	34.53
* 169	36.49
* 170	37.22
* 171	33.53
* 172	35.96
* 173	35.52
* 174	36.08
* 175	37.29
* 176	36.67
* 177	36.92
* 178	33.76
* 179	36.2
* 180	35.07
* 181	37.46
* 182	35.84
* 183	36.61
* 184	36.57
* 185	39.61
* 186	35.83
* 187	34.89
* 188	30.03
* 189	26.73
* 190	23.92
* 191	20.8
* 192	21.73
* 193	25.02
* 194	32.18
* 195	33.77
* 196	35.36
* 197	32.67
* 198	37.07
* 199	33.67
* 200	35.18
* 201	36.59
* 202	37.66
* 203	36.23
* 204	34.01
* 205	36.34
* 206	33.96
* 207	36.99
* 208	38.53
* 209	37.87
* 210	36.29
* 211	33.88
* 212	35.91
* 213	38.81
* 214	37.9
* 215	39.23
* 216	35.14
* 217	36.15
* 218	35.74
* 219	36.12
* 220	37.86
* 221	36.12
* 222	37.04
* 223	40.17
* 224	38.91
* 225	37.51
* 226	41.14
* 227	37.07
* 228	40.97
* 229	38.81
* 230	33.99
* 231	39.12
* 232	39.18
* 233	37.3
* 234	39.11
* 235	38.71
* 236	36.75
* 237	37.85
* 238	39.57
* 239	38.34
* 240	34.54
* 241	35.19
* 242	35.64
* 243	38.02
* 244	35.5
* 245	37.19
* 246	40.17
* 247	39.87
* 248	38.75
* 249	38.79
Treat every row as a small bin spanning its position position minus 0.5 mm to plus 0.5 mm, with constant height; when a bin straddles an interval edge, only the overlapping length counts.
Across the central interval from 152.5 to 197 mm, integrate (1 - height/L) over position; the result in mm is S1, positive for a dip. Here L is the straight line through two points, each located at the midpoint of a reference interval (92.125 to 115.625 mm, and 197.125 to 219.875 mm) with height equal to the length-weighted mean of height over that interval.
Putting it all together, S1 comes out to 4.0 mm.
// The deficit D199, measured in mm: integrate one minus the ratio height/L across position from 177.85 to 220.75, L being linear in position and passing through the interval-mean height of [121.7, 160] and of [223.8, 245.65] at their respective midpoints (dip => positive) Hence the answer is 3.3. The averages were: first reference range 36.6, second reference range 37.7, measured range 34.5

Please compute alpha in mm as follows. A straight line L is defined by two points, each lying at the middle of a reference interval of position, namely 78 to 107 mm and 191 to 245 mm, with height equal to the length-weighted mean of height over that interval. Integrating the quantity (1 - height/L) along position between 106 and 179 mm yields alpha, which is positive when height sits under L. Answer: 3.9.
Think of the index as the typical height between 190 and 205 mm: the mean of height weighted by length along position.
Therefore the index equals 32.1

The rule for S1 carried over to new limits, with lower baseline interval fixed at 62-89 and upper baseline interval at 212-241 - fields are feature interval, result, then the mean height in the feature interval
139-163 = 1.1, 36.7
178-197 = 3.0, 32.1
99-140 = 0.3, 38.6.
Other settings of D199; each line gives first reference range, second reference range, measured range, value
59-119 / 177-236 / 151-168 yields 0.2 mm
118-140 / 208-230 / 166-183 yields 0.4 mm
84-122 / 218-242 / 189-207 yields 3.0 mm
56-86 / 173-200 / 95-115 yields -2.4 mm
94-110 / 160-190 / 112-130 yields 1.3 mm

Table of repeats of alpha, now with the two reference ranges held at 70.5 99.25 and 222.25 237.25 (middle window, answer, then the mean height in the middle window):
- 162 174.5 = 0.9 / 36.3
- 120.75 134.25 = 1.0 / 36.8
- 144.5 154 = 0.7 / 36.7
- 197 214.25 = 1.2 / 36.2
